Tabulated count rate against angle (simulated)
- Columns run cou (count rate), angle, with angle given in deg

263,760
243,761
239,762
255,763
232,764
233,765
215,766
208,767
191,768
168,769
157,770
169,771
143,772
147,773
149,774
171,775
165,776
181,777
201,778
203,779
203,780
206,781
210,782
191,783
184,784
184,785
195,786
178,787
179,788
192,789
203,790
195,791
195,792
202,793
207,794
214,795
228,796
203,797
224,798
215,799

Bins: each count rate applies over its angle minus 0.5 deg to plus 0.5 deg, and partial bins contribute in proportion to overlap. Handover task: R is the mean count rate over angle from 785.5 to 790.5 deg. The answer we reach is 189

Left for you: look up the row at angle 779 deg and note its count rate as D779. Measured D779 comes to 203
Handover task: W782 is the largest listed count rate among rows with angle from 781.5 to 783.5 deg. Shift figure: 210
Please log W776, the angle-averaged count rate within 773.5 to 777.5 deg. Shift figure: 166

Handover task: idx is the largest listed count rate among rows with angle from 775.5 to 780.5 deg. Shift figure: 203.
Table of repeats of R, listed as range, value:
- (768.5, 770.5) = 162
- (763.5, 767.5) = 222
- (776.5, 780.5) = 197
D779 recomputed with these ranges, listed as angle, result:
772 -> 143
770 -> 157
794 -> 207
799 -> 215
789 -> 192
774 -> 149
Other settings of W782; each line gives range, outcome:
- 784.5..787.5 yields 195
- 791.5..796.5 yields 228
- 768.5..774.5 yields 169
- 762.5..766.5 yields 255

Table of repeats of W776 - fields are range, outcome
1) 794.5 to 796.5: 221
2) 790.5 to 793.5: 197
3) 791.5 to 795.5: 204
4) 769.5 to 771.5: 163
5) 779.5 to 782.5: 206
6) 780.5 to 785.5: 195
